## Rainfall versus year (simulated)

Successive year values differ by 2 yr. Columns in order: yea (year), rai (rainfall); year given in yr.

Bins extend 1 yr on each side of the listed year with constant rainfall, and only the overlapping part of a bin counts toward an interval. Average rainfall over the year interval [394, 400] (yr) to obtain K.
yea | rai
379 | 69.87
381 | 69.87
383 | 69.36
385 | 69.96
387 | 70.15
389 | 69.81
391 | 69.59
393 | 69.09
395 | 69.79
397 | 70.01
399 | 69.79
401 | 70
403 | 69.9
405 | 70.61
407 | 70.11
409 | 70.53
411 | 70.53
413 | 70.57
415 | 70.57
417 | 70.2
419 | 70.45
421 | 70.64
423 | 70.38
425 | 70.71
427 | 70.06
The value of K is 69.9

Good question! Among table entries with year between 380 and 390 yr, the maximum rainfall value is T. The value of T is 70.15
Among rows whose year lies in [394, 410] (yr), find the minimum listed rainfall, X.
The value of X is 69.79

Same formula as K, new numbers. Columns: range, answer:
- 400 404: 70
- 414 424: 70.4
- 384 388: 70.1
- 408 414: 70.5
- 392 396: 69.4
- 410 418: 70.5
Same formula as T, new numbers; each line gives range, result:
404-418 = 70.61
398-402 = 70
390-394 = 69.59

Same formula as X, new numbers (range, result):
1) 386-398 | 69.09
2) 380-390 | 69.36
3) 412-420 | 70.2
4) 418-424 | 70.38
